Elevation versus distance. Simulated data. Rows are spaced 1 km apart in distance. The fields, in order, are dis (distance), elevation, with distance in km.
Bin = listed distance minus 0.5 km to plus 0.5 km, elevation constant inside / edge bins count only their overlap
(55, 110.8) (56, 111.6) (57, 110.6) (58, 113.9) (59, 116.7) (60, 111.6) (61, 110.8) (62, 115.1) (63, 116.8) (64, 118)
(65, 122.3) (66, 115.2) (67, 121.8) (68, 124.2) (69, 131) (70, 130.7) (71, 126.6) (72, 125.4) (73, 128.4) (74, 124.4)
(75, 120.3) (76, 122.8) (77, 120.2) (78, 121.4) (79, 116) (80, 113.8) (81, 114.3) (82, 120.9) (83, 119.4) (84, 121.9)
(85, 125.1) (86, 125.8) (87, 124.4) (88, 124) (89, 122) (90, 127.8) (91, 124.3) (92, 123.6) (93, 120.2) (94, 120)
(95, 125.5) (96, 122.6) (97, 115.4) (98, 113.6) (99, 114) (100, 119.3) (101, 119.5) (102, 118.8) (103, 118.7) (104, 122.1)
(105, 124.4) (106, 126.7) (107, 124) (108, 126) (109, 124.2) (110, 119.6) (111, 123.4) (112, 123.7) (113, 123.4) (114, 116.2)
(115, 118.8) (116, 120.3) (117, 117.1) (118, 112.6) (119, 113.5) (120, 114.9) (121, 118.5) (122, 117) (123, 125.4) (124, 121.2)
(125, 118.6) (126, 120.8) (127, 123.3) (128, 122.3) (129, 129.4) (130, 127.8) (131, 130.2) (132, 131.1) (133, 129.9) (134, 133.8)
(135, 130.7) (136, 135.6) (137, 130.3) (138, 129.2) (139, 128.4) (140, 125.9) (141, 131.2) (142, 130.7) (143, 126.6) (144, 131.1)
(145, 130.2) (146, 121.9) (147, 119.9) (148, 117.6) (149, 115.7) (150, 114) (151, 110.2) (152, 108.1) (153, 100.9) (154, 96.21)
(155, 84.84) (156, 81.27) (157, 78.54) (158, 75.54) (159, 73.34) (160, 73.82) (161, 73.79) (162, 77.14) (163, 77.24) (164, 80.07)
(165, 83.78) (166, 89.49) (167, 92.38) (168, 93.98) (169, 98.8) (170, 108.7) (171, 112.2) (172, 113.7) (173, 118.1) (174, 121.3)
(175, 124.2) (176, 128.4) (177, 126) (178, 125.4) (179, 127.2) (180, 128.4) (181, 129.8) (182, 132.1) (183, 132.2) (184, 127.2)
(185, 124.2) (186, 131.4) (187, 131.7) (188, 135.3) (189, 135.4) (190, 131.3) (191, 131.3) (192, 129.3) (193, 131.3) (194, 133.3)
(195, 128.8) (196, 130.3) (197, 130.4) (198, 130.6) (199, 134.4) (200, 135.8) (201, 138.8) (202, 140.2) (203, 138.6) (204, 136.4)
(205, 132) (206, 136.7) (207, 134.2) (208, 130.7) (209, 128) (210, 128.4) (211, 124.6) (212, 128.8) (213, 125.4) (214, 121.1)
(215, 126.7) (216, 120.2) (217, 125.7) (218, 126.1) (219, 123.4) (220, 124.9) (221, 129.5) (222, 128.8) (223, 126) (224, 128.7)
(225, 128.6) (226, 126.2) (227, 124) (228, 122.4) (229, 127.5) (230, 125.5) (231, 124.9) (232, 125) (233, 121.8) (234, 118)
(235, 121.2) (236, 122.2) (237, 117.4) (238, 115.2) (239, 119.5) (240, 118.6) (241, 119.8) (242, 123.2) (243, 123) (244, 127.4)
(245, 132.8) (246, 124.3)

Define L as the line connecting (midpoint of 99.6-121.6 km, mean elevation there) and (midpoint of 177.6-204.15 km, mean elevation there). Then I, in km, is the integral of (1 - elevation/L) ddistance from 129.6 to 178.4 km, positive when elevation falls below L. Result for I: 6.3 km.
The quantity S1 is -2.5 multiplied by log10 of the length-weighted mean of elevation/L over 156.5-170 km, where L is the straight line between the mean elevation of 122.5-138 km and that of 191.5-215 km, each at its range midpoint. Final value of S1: 0.480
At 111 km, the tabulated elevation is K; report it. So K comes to 123.4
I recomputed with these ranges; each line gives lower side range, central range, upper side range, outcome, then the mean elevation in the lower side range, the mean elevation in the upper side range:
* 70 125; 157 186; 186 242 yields 4.5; 121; 128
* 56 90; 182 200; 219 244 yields -1.3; 120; 123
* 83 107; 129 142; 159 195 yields -1.4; 122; 114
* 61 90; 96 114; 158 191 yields -0.4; 122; 111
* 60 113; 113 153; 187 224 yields 0.7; 121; 130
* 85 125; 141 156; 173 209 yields 1.4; 121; 131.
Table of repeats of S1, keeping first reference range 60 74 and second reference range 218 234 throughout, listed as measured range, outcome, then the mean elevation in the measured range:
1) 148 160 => 0.29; 94.5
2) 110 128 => 0.03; 119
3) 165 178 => 0.13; 110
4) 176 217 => -0.05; 131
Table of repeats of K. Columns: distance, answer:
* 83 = 119.4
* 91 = 124.3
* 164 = 80.07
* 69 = 131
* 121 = 118.5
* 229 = 127.5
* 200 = 135.8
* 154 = 96.21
